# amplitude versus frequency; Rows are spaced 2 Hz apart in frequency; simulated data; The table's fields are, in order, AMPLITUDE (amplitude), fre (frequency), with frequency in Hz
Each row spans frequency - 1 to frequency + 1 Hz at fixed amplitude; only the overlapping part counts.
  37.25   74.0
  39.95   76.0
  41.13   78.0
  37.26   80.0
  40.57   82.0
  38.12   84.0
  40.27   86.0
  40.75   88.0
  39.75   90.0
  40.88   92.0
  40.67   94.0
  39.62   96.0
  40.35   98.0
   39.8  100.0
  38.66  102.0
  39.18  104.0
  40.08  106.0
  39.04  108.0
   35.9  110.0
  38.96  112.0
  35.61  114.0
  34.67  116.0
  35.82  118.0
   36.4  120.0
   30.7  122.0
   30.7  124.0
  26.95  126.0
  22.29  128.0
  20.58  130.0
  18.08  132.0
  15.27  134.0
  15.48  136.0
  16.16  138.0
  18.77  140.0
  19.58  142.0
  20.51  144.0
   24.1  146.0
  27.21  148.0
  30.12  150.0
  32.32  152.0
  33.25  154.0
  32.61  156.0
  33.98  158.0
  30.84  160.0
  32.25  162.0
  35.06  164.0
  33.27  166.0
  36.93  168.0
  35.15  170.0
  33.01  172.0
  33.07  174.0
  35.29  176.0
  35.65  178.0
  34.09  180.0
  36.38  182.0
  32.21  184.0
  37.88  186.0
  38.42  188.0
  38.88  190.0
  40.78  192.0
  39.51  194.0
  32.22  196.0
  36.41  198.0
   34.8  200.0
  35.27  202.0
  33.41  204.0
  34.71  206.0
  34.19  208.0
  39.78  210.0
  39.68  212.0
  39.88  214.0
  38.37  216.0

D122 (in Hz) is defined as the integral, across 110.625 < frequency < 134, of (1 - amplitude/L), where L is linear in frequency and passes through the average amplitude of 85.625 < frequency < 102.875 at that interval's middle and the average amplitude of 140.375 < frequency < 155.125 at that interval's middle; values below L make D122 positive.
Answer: 2.6 Hz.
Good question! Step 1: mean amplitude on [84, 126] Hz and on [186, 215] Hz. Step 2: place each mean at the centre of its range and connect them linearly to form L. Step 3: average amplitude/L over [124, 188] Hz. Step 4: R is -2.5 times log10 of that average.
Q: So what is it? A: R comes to 0.279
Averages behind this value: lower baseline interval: 37.6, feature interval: 28.8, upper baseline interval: 37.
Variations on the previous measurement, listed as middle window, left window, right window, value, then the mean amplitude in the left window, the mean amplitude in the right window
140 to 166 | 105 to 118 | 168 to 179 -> 0.22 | 37.3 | 34.7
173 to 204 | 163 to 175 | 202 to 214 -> -0.01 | 34.4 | 36.6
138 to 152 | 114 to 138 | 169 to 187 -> 0.24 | 26.1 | 34.7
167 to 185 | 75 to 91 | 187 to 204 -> 0.08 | 39.7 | 36.8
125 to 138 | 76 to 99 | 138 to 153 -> 0.40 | 39.9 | 24.1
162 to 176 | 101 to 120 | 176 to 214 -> 0.07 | 37.5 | 36.4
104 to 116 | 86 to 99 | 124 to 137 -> -0.21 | 40.3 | 20.6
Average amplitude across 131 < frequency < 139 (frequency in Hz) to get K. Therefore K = 16.2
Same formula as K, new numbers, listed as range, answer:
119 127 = 31.2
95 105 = 39.5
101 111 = 38.6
